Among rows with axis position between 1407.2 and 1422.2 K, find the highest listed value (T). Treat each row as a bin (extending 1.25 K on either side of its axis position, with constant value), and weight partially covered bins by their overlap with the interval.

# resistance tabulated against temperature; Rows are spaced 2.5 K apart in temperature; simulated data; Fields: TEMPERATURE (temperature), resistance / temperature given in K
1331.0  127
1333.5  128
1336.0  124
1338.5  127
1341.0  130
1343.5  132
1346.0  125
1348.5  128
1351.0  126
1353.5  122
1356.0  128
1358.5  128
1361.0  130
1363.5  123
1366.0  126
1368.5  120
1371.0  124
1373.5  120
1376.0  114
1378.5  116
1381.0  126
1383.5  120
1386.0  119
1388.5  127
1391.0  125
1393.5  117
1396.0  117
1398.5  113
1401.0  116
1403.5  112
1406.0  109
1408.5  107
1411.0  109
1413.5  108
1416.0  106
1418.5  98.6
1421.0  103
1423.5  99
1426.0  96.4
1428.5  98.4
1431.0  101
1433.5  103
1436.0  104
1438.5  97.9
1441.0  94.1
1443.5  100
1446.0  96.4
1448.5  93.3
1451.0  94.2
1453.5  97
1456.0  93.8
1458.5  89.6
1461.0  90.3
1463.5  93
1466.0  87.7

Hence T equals 109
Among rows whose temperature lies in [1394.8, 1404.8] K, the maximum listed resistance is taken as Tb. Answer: 117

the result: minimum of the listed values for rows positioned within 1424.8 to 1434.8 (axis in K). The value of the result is 96.4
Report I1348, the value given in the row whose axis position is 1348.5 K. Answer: 128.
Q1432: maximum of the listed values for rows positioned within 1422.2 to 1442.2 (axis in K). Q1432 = 104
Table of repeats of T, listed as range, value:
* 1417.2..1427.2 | 103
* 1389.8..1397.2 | 125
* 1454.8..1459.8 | 93.8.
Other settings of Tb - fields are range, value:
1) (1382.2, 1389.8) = 127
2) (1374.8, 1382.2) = 126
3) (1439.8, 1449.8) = 100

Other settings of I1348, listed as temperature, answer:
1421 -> 103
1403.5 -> 112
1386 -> 119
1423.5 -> 99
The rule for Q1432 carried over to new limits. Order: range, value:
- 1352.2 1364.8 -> 130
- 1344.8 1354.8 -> 128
